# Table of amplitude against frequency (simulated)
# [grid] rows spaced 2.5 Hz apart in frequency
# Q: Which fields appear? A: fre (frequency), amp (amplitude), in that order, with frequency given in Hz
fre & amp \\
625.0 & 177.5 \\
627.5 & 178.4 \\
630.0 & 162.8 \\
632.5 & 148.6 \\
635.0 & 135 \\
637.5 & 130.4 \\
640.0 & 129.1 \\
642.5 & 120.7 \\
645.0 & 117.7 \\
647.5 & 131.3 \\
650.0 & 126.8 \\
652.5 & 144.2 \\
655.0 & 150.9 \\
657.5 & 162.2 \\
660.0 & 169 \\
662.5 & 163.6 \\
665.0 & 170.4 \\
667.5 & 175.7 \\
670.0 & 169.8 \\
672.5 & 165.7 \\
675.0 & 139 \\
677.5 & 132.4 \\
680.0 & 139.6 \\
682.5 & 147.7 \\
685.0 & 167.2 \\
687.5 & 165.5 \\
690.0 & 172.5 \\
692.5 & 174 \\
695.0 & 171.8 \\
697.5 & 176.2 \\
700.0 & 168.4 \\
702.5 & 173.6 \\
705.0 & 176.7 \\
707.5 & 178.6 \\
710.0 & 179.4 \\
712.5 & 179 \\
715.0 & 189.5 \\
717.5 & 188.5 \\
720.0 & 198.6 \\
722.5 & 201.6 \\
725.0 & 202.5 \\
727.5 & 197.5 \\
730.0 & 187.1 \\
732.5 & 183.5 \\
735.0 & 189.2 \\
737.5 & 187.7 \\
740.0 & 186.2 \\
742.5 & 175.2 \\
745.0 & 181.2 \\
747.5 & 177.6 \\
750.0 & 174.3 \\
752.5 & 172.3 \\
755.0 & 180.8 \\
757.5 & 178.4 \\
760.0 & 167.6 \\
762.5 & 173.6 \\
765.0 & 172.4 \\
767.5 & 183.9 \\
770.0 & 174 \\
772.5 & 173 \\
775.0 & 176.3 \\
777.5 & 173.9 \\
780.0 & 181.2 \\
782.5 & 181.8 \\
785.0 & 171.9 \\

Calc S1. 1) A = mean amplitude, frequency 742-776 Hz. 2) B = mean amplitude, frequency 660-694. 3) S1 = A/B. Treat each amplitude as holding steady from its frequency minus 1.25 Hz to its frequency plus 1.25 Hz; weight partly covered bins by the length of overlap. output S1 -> 1.1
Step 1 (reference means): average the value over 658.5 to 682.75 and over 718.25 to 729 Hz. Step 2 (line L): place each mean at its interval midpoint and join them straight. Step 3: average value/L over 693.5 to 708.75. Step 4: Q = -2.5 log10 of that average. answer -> 0.045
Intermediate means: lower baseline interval 158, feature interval 174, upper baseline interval 199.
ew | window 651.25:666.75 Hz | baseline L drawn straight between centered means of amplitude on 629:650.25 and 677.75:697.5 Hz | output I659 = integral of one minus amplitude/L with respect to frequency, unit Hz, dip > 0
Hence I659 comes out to -1.6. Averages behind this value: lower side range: 134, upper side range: 162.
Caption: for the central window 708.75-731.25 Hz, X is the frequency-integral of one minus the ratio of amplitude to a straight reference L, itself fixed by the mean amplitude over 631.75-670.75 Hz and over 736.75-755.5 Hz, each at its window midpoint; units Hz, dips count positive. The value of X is -2.8 Hz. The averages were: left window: 146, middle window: 192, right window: 179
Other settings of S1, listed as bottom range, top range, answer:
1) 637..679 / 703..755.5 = 1.26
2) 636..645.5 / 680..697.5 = 1.32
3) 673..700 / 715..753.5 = 1.17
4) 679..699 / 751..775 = 1.06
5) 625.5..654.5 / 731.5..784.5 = 1.27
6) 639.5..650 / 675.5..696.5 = 1.27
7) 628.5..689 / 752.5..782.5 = 1.18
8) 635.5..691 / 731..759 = 1.21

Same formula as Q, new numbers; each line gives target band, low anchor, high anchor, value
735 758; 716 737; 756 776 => 0.02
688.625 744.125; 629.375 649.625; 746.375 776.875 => -0.15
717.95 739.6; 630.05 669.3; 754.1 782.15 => -0.16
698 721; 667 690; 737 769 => -0.10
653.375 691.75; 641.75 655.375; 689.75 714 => -0.06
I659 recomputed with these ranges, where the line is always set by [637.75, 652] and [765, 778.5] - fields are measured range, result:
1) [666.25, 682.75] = -1.8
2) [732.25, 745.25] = -1.7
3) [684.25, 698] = -2.5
